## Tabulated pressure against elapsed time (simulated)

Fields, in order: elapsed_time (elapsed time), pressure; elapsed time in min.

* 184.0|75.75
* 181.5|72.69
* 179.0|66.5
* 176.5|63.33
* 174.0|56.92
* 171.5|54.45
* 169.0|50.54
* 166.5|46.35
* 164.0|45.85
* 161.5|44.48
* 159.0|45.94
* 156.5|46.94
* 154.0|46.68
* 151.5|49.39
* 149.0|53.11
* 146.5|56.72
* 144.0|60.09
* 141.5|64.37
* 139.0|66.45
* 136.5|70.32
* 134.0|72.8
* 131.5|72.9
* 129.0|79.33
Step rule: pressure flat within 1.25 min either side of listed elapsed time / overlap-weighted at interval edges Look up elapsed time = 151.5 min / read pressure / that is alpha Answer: 49.39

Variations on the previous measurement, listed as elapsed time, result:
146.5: 56.72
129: 79.33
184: 75.75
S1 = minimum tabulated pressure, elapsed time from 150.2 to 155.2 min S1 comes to 46.68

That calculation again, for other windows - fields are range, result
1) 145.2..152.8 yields 49.39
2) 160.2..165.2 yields 44.48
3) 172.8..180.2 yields 56.92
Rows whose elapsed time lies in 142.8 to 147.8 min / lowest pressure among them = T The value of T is 56.72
